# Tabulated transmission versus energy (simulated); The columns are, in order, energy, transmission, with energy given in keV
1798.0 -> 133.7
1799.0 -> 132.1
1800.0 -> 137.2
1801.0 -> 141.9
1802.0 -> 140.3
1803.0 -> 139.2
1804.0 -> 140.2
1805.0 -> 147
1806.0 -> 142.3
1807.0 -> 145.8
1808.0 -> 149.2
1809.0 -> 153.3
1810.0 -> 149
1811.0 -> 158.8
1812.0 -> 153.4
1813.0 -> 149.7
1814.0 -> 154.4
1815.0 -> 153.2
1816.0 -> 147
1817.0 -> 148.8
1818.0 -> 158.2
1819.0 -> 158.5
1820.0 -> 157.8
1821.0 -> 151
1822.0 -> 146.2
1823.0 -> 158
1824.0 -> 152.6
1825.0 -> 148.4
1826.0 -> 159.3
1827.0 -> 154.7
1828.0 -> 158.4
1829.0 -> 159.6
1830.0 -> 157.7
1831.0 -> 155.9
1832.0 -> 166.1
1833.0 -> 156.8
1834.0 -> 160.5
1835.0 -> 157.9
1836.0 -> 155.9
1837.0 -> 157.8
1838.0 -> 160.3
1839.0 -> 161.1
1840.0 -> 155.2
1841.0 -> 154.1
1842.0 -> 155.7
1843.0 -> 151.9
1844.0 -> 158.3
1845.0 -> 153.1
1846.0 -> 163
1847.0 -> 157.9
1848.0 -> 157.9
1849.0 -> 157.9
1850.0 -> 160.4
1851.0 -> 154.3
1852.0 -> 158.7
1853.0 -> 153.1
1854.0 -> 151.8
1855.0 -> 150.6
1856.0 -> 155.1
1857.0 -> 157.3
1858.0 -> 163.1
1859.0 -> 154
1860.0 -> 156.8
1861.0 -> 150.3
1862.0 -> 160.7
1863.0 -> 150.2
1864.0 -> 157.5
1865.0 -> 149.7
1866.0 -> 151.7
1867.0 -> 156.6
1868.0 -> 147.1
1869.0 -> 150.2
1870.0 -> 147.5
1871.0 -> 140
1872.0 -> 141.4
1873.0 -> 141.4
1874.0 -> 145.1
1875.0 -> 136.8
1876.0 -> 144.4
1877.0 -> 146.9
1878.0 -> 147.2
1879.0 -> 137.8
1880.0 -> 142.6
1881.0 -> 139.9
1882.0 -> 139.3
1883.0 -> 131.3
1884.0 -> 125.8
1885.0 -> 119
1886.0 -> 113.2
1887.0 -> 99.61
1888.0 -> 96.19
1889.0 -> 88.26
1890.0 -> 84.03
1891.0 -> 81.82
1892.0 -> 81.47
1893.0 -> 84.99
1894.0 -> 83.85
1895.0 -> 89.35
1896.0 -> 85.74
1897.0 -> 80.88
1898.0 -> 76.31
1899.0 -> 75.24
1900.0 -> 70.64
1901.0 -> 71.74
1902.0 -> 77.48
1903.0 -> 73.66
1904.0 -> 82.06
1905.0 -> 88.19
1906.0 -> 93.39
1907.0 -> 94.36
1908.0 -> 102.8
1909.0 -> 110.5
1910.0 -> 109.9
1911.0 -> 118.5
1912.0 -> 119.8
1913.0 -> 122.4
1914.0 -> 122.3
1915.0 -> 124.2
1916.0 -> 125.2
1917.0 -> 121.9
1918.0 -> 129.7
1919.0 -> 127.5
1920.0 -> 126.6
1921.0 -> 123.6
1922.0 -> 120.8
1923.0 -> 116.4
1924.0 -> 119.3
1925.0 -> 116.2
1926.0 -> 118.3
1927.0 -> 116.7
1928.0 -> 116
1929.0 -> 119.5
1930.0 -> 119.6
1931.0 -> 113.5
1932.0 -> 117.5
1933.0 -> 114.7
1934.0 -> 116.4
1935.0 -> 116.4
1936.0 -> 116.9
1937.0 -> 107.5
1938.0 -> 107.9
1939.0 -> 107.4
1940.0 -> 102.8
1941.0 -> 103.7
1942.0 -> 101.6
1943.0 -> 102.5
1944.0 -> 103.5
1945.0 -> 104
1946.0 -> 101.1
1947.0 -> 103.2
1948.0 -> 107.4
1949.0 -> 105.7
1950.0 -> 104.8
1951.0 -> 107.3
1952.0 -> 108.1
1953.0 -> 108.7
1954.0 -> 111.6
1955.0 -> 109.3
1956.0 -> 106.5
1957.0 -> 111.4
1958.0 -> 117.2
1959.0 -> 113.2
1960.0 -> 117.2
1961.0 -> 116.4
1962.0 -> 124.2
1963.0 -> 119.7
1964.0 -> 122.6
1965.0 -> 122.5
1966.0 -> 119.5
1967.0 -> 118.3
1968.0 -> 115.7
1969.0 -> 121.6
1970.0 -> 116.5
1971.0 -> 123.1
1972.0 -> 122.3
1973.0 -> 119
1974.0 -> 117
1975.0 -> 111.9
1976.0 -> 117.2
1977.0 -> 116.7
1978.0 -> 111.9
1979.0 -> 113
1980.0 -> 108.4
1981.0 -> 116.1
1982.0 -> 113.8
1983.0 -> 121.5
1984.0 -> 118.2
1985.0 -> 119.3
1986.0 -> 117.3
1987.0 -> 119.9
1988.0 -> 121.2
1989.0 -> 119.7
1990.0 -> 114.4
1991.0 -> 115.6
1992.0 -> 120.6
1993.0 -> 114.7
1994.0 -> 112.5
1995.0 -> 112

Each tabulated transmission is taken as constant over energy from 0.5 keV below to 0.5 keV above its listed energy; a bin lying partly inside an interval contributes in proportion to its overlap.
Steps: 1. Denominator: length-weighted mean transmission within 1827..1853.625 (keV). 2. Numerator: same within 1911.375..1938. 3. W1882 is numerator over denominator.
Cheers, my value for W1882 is 0.8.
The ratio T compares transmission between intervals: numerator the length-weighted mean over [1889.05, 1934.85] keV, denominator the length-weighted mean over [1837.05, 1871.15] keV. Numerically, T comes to 0.67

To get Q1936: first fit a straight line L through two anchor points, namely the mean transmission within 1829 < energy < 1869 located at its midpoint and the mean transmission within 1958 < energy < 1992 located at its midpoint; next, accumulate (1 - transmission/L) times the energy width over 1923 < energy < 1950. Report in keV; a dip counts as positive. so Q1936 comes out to 3.9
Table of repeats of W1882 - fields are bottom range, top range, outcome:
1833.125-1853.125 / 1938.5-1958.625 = 0.68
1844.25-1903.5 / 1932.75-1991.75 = 0.88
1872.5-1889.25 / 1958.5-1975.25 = 0.92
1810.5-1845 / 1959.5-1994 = 0.76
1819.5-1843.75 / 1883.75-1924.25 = 0.65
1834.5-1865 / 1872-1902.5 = 0.69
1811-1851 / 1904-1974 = 0.73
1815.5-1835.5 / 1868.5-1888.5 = 0.86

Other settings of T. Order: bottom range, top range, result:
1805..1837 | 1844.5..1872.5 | 1.00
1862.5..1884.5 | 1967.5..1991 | 0.81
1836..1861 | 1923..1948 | 0.71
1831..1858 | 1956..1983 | 0.74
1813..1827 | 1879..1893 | 0.72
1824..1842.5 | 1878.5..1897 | 0.67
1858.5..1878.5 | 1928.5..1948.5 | 0.74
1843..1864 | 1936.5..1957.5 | 0.68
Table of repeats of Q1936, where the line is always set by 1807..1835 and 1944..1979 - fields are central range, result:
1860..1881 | -1.1 keV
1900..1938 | 4.4 keV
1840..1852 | -0.8 keV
